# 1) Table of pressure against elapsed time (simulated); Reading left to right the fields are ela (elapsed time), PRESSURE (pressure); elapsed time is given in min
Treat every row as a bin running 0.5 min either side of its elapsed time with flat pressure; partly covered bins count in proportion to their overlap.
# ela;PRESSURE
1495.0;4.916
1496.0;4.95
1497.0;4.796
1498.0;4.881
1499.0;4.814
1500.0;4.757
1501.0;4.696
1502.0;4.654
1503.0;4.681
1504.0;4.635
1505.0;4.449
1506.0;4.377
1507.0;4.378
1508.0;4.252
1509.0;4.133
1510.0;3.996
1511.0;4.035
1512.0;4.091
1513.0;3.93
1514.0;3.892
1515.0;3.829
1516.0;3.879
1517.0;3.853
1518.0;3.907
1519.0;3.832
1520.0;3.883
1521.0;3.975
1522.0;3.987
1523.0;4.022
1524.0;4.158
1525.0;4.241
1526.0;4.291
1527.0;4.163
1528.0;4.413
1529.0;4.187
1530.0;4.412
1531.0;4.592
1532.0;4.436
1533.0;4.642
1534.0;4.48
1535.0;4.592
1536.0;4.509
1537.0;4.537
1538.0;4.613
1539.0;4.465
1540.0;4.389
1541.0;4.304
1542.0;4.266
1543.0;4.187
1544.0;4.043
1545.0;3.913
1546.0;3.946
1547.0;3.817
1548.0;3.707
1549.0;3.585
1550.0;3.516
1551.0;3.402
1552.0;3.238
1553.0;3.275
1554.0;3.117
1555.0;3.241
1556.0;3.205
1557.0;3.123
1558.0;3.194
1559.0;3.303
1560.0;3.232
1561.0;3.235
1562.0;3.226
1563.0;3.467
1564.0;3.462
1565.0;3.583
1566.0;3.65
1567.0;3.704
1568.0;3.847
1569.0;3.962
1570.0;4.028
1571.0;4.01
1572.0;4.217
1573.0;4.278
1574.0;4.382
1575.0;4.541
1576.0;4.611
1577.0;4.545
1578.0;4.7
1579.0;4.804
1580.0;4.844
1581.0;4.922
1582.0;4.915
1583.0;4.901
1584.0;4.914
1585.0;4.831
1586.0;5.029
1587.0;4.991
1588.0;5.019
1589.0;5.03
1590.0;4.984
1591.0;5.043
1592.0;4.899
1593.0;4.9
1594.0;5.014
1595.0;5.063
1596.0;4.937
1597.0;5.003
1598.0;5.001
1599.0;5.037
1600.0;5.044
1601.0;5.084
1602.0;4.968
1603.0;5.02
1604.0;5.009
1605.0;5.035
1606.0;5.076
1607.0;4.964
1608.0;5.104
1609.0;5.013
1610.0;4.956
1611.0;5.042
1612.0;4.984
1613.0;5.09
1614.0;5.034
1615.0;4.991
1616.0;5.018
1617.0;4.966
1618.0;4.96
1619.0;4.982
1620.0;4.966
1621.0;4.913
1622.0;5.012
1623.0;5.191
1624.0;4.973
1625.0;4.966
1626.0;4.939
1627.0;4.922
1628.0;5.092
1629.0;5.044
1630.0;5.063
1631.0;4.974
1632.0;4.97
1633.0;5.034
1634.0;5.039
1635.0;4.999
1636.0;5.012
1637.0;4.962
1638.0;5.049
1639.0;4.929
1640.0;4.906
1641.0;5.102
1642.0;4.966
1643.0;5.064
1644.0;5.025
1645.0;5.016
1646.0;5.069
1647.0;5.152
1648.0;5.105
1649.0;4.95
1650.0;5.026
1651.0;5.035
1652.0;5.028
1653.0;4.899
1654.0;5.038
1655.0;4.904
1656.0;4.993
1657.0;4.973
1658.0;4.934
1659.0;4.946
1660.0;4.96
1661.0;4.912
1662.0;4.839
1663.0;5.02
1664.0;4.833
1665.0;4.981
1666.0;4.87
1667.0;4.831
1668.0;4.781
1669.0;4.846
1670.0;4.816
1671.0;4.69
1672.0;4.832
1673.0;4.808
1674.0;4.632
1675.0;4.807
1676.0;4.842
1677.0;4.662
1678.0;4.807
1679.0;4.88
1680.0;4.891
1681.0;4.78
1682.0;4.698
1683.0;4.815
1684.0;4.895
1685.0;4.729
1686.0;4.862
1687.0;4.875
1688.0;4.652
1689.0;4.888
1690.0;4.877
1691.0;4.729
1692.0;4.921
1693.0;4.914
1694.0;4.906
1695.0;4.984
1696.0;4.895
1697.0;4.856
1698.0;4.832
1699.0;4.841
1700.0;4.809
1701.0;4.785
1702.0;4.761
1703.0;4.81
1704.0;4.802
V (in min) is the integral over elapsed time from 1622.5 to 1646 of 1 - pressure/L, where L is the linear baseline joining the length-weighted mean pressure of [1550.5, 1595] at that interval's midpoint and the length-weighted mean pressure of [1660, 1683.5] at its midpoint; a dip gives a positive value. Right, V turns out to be -2.2 min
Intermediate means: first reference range 4.17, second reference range 4.82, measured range 5.01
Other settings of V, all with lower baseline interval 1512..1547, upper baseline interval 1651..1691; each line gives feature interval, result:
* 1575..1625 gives -4.9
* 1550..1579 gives 4.2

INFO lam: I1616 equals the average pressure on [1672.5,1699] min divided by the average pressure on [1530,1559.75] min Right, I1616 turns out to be 1.2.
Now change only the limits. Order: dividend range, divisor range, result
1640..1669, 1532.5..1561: 1.29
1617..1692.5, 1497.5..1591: 1.18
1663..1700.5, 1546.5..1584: 1.25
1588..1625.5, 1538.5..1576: 1.34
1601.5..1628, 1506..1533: 1.21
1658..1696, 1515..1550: 1.16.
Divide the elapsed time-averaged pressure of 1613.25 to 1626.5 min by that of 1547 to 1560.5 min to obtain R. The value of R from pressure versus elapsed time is 1.50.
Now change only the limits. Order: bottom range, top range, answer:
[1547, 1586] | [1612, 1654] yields 1.28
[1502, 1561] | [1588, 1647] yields 1.25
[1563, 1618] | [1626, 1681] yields 1.04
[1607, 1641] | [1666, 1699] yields 0.96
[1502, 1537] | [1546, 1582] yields 0.90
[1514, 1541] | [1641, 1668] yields 1.17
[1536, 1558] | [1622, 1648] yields 1.32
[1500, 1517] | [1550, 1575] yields 0.84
